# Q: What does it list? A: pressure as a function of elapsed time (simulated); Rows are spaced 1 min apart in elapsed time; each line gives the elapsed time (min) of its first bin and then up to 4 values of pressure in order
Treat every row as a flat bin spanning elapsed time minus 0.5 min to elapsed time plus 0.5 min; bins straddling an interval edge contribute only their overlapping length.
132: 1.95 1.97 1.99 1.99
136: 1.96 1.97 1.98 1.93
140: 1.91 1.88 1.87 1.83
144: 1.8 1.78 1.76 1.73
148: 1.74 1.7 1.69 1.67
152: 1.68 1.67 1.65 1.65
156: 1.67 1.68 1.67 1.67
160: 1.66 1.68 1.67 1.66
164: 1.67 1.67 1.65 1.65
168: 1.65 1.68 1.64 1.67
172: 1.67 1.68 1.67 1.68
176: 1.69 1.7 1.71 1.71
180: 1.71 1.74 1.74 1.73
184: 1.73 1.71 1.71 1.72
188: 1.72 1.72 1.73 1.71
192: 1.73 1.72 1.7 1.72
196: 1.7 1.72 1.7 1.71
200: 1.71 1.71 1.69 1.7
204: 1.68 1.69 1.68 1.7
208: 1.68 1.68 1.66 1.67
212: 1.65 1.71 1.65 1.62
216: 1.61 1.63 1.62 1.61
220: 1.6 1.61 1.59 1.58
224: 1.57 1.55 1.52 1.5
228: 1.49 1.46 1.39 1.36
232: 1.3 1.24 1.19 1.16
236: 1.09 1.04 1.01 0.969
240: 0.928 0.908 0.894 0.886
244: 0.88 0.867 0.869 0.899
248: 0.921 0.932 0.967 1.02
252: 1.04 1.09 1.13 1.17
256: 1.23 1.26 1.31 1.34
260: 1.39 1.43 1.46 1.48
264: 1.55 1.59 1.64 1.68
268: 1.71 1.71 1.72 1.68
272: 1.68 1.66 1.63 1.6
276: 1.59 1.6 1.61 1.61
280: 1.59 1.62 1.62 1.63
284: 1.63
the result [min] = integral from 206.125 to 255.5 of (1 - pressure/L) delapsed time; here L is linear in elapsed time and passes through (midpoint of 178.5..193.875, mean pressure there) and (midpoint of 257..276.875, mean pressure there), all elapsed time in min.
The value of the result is 9.9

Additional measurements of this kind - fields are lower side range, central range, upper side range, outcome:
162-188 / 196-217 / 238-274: -2.2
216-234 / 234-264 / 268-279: 9.1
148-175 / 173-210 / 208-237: -2.7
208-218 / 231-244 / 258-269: 4.4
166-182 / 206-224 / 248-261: -2.8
